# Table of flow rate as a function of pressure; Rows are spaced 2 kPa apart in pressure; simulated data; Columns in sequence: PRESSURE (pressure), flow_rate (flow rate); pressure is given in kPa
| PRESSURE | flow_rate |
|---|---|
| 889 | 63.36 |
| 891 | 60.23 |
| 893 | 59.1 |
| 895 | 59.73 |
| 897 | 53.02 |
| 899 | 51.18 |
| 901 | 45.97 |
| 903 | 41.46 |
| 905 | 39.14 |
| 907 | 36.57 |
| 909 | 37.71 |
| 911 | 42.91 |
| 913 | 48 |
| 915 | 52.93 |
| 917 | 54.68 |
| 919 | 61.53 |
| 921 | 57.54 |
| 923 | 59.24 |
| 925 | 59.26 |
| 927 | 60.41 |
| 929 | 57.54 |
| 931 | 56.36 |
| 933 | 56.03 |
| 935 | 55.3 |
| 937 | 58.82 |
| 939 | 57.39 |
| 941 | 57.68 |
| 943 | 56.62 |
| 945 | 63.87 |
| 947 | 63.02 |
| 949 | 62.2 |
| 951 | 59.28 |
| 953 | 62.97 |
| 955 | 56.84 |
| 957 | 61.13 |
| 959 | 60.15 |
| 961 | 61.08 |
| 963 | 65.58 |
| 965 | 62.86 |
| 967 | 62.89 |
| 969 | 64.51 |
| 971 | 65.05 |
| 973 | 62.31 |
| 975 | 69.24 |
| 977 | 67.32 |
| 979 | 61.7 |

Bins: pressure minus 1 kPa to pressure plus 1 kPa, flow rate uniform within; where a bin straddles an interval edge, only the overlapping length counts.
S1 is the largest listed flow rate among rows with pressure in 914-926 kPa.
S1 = 61.53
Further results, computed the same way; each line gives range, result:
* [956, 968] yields 65.58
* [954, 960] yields 61.13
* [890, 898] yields 60.23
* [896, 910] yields 53.02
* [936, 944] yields 58.82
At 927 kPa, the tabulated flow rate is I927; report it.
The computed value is 60.41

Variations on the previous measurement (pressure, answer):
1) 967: 62.89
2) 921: 57.54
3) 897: 53.02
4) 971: 65.05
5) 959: 60.15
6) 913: 48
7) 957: 61.13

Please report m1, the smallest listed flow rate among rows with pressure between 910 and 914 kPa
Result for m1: 42.91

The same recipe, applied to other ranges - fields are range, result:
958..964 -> 60.15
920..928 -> 57.54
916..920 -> 54.68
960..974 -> 61.08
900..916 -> 36.57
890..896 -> 59.1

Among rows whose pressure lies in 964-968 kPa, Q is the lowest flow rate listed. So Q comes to 62.86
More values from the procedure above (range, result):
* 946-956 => 56.84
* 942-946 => 56.62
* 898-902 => 45.97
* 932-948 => 55.3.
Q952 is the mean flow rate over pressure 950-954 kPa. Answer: 61.1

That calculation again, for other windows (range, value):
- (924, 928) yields 59.8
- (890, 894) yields 59.7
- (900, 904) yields 43.7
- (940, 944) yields 57.1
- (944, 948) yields 63.4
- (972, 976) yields 65.8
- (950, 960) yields 60.1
